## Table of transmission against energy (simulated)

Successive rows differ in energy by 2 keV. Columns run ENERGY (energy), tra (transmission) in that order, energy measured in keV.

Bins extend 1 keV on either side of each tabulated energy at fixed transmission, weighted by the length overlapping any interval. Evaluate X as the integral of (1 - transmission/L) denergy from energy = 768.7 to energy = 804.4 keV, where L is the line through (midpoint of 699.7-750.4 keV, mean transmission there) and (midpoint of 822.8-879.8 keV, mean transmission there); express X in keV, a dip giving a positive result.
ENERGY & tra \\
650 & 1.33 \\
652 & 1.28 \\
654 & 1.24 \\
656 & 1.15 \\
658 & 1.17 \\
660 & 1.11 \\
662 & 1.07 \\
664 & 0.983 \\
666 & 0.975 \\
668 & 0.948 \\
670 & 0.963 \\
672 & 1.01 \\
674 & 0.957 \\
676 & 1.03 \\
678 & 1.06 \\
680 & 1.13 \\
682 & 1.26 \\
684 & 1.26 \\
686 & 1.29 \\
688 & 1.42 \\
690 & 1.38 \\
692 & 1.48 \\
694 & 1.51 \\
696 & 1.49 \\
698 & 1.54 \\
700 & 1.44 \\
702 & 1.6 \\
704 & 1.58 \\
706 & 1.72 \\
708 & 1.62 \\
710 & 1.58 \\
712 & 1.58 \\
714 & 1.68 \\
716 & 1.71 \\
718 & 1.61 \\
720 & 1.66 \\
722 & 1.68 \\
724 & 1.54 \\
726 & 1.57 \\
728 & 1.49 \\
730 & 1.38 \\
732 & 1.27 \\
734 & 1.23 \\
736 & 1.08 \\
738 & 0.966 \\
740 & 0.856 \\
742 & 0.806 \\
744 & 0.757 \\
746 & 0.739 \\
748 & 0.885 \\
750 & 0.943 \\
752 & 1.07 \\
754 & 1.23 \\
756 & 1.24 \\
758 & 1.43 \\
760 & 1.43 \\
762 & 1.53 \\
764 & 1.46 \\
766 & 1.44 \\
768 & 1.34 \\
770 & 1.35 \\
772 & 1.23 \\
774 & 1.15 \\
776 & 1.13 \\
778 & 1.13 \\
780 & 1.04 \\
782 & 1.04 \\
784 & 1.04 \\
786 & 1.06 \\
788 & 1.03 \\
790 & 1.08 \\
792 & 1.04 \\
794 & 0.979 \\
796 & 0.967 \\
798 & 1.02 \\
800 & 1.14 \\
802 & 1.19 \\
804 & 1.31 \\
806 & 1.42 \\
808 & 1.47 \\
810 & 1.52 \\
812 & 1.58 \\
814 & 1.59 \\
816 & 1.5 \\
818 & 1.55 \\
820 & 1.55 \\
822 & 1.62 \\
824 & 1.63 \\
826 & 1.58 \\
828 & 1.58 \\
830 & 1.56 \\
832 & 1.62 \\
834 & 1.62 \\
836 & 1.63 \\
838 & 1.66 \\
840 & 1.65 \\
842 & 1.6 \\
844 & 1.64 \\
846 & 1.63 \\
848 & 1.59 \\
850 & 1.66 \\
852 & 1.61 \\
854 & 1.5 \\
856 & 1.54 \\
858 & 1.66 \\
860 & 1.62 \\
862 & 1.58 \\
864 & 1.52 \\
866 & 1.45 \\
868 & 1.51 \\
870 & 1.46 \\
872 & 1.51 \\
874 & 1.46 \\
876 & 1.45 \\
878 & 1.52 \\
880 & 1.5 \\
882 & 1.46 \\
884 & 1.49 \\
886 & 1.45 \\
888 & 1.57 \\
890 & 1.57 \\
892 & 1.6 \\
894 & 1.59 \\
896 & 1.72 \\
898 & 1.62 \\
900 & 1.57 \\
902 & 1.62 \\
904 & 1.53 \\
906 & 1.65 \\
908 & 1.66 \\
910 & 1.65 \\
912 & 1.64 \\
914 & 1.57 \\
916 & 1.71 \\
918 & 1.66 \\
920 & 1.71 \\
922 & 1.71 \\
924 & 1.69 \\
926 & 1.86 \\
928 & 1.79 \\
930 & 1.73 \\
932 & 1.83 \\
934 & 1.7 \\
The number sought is 8.6 keV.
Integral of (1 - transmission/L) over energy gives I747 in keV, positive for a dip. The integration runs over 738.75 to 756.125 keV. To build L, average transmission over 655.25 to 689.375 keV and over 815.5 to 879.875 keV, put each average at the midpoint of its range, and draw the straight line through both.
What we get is 5.0 keV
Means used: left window 1.11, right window 1.57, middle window 0.933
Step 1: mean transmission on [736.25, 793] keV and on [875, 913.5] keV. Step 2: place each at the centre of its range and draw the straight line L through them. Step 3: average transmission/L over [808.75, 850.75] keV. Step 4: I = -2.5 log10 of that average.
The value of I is -0.18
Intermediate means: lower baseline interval 1.12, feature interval 1.6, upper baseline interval 1.57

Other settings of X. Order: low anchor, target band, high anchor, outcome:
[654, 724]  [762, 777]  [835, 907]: 1.3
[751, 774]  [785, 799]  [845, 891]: 3.7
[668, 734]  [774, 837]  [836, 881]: 7.8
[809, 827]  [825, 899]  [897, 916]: 1.2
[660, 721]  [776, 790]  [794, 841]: 3.6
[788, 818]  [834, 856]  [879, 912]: -3.1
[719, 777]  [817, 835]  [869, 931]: -2.1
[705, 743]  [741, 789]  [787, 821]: 7.4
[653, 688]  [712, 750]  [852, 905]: -1.5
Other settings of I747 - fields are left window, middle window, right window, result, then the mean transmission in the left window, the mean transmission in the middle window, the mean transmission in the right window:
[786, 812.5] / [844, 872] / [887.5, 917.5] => -2.5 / 1.2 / 1.56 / 1.62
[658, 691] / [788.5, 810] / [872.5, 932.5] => 3.4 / 1.12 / 1.18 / 1.62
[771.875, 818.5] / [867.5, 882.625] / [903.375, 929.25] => 0.4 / 1.21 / 1.48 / 1.68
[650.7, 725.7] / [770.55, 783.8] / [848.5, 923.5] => 3.0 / 1.35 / 1.12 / 1.58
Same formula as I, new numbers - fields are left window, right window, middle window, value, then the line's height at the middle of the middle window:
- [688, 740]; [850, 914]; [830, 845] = -0.06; 1.54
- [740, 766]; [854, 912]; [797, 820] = -0.07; 1.31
